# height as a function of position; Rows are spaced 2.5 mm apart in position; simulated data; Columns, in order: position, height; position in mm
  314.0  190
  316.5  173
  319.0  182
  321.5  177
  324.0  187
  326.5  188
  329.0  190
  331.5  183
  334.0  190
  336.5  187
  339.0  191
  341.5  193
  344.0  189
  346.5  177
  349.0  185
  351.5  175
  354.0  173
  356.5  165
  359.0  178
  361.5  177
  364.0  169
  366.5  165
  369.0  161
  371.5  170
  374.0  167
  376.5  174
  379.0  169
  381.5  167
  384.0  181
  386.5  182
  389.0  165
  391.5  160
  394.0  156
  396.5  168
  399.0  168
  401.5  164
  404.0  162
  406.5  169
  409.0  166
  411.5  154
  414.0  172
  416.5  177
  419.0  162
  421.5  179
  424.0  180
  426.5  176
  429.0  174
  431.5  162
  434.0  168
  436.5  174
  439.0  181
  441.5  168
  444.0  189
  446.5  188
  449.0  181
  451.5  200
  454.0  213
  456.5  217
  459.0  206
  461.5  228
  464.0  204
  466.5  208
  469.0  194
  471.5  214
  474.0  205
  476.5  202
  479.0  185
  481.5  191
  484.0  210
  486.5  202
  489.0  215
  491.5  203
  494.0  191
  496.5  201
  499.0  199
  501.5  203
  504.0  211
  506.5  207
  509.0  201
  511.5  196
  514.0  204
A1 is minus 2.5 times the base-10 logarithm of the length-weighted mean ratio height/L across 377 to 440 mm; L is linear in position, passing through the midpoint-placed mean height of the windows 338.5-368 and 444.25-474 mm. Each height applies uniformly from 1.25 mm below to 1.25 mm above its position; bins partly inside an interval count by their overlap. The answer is 0.13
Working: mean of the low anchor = 178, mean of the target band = 169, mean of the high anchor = 204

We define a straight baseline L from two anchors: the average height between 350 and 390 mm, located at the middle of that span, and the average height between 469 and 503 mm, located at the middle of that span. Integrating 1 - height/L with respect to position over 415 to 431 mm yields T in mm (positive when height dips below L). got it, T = 1.0 mm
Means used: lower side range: 171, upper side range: 201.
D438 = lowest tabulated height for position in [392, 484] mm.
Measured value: 154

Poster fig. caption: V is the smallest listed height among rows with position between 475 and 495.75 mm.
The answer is 185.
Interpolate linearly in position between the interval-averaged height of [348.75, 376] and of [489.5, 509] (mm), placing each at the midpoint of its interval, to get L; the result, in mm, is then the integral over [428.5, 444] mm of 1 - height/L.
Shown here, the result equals 1.3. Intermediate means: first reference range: 171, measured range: 172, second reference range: 203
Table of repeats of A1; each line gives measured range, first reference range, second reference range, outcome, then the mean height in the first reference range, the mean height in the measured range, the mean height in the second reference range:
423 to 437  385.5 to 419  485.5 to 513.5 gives 0.03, 166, 172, 203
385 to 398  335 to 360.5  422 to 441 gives 0.07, 181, 167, 174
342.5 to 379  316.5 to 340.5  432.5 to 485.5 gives 0.09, 186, 173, 196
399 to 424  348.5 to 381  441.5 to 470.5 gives 0.11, 171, 168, 201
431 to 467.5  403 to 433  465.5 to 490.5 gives -0.03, 169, 193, 203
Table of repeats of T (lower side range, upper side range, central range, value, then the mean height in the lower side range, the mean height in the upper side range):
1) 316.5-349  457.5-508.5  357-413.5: 7.1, 186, 204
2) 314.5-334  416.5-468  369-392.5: 1.9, 184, 188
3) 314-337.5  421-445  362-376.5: 1.0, 184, 175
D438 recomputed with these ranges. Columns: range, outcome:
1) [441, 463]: 168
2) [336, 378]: 161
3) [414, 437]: 162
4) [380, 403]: 156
